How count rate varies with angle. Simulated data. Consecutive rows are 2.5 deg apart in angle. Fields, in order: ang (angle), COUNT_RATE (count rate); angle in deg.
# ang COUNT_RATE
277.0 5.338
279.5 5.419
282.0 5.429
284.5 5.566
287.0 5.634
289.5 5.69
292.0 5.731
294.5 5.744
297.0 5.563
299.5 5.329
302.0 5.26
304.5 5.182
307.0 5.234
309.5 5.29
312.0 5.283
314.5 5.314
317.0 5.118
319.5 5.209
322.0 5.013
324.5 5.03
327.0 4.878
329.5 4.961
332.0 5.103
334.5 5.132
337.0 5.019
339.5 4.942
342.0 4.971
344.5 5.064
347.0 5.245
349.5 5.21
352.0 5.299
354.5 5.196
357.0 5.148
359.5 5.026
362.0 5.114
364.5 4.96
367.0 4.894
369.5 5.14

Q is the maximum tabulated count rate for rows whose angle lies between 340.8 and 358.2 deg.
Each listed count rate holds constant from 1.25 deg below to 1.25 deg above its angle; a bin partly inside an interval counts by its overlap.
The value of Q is 5.299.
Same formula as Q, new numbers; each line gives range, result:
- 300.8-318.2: 5.314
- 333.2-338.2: 5.132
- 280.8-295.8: 5.744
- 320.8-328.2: 5.03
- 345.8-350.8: 5.245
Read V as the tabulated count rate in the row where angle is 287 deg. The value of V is 5.634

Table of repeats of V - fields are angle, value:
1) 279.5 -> 5.419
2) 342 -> 4.971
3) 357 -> 5.148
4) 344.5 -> 5.064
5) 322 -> 5.013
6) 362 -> 5.114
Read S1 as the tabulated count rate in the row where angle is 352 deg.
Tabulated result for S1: 5.299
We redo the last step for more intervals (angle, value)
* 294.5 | 5.744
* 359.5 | 5.026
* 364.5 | 4.96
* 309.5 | 5.29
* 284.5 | 5.566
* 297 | 5.563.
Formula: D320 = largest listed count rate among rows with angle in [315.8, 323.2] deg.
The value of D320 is 5.209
